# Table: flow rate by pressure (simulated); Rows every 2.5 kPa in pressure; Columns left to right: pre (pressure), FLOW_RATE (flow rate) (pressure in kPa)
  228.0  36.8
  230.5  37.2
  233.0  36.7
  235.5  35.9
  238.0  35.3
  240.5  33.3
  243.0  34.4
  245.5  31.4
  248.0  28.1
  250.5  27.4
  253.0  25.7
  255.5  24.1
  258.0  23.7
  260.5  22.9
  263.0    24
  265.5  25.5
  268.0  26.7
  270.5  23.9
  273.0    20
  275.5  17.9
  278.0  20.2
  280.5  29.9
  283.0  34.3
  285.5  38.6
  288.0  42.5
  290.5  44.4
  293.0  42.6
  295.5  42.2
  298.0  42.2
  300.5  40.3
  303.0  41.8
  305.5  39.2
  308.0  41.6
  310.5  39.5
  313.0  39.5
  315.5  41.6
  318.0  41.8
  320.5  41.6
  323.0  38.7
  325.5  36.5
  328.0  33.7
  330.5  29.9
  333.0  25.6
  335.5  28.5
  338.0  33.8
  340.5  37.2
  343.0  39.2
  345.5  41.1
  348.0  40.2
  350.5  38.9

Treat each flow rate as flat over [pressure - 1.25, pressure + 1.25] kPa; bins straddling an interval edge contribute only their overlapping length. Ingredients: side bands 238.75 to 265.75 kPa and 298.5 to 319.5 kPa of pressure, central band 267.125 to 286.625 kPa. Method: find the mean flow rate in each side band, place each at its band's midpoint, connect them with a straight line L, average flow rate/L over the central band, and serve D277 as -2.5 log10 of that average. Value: 0.26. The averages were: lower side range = 27.5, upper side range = 40.7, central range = 26.4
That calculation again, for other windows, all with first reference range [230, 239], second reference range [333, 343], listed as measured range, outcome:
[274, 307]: -0.07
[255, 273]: 0.41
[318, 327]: -0.17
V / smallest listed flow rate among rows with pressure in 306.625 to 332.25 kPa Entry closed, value 29.9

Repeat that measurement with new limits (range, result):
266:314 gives 17.9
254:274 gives 20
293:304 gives 40.3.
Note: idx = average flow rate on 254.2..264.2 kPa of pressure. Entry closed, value 23.7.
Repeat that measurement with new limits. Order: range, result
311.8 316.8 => 40.6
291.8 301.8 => 41.8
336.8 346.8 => 37.9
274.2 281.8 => 22.7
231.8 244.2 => 35.1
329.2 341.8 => 31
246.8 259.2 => 25.8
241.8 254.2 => 29.4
